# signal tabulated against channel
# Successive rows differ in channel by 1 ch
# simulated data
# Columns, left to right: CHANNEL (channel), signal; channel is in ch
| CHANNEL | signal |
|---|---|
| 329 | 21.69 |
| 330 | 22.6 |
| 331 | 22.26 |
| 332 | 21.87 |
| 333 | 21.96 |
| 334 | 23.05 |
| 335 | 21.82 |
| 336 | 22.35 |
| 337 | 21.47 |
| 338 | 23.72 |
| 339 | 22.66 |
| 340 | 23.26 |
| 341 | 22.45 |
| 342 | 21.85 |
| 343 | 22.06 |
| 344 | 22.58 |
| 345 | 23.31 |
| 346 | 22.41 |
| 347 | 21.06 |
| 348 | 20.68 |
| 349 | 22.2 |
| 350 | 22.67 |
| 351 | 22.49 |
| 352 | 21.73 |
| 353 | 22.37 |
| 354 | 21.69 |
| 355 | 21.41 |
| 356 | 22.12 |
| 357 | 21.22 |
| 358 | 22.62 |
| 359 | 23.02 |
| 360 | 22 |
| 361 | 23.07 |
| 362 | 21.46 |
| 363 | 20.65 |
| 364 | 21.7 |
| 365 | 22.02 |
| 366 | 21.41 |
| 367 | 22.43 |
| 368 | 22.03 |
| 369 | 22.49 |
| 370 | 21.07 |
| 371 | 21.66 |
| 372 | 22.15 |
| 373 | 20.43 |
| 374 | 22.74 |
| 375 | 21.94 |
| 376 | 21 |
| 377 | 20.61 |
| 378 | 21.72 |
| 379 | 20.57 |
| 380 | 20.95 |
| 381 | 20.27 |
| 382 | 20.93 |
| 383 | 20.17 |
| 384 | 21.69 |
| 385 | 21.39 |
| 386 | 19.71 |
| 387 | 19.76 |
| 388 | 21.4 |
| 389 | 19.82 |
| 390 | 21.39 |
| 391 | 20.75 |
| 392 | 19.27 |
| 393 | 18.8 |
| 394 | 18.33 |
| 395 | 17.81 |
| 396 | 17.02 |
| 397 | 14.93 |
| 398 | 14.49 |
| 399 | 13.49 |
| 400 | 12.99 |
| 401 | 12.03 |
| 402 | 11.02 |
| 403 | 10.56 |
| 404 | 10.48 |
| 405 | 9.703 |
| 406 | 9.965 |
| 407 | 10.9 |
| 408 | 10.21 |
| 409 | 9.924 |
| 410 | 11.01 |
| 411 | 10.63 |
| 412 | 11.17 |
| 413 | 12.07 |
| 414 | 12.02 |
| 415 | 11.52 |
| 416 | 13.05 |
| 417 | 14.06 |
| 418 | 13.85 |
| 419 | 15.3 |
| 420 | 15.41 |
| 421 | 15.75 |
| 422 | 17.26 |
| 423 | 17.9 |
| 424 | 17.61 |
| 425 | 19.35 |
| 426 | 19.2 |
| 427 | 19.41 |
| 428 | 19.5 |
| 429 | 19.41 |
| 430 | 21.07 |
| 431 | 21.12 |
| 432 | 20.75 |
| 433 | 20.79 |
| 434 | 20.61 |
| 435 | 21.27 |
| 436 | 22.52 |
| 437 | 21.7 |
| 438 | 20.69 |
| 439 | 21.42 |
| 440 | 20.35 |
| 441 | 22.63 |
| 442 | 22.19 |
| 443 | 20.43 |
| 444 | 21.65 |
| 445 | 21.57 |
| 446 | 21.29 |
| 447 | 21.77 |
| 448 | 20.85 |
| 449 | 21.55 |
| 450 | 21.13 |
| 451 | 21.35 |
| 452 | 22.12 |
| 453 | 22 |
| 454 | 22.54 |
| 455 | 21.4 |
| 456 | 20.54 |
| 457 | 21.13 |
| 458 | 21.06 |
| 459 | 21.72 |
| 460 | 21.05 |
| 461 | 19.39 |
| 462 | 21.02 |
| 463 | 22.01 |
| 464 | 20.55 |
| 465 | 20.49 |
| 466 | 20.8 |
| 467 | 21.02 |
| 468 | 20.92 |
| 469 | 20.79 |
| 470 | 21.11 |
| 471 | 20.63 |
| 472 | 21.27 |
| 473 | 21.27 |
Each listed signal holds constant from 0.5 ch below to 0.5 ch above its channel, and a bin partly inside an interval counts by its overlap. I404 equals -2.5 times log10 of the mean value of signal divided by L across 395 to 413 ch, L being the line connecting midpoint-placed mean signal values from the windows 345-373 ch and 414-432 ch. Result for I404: 0.48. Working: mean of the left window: 21.9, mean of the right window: 17.1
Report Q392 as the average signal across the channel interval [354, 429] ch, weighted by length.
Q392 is 17.9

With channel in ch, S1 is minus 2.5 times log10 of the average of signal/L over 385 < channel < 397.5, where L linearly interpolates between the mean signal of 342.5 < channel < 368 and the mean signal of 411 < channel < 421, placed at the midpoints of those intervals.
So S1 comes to -0.14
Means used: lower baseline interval 22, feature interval 19.2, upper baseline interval 13.2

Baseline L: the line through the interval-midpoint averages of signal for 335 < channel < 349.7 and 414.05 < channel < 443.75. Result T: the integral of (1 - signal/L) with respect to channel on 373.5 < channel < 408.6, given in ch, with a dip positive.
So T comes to 5.2 ch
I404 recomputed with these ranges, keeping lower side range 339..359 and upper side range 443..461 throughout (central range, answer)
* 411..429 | 0.36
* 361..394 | 0.04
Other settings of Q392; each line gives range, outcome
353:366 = 21.9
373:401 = 19.3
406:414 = 10.9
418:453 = 20.1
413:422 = 14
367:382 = 21.4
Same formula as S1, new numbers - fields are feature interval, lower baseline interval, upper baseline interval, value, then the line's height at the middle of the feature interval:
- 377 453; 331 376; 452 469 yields 0.21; 21.5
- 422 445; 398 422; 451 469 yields -0.24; 16.4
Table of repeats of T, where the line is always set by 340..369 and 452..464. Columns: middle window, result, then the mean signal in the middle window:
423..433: 0.85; 19.7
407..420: 5.69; 12.2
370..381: 0.29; 21.3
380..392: 0.66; 20.6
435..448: -0.05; 21.5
